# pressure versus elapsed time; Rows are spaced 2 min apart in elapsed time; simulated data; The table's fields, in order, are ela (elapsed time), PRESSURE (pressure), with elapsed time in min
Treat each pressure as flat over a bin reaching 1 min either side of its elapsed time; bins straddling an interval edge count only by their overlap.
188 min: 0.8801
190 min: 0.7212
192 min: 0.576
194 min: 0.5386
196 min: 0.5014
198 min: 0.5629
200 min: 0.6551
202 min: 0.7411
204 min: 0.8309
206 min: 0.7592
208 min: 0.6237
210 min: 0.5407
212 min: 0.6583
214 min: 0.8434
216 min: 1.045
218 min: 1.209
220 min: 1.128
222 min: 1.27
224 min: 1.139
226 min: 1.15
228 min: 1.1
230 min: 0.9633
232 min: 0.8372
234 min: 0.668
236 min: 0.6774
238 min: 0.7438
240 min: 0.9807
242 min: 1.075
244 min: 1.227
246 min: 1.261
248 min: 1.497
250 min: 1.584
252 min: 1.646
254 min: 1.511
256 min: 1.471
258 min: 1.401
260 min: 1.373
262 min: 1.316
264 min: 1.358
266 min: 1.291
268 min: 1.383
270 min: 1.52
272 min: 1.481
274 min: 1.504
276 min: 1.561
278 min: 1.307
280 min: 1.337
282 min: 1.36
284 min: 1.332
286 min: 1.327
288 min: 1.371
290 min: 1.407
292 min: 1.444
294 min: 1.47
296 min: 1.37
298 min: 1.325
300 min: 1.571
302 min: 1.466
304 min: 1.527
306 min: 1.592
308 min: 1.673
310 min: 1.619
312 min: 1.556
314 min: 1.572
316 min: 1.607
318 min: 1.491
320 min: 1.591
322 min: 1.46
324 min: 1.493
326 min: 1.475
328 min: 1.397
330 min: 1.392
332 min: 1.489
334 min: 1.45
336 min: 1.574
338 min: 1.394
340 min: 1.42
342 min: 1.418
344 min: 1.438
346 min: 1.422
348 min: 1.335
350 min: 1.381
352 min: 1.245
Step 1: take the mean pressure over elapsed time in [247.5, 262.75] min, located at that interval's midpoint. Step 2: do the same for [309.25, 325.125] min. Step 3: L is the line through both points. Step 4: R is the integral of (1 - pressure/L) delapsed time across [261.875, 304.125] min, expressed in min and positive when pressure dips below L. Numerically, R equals 2.76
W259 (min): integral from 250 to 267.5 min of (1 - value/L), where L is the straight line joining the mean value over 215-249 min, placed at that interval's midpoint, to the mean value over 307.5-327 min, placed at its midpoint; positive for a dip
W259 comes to -3.18 min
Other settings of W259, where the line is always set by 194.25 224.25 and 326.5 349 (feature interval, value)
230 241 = 1.7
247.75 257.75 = -5.0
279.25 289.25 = -1.5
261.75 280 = -4.9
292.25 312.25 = -4.0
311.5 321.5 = -1.7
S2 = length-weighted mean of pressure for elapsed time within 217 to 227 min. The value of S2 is 1.18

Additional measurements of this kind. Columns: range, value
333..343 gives 1.45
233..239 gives 0.696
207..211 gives 0.582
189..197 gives 0.584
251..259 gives 1.51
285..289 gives 1.35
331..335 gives 1.47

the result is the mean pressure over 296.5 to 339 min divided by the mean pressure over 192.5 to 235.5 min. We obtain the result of 1.8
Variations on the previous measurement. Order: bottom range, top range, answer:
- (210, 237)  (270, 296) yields 1.47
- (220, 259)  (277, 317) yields 1.25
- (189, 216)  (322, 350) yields 2.14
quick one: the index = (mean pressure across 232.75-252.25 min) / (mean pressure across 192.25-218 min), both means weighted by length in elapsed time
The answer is 1.6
